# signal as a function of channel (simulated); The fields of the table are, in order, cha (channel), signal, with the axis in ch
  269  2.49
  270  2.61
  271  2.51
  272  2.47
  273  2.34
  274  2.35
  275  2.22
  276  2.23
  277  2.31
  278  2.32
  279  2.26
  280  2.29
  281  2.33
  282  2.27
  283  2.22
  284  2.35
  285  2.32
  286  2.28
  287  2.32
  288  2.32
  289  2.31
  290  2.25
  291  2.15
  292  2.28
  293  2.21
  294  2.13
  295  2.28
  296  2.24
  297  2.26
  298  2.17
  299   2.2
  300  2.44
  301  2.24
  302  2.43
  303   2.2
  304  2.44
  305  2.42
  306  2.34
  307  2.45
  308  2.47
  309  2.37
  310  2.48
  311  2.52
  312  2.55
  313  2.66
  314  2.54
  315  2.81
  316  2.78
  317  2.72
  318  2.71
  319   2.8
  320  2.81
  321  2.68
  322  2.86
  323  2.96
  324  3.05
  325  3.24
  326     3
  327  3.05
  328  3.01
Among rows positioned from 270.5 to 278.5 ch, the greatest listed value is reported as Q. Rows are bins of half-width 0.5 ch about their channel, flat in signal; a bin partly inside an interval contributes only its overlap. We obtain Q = 2.51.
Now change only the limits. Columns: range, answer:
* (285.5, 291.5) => 2.32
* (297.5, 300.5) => 2.44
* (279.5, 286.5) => 2.35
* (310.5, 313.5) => 2.66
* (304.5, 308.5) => 2.47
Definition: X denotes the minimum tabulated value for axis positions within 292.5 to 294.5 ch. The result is 2.13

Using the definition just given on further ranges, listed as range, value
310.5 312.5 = 2.52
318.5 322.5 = 2.68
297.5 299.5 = 2.17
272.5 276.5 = 2.22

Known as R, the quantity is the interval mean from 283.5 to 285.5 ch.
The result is 2.33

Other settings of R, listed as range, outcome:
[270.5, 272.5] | 2.49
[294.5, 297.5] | 2.26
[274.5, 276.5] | 2.23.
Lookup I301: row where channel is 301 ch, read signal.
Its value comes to 2.24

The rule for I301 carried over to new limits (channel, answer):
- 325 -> 3.24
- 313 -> 2.66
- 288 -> 2.32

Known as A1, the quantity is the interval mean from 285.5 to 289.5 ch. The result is 2.31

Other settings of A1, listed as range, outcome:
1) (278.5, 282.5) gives 2.29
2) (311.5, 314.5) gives 2.58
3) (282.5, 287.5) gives 2.3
